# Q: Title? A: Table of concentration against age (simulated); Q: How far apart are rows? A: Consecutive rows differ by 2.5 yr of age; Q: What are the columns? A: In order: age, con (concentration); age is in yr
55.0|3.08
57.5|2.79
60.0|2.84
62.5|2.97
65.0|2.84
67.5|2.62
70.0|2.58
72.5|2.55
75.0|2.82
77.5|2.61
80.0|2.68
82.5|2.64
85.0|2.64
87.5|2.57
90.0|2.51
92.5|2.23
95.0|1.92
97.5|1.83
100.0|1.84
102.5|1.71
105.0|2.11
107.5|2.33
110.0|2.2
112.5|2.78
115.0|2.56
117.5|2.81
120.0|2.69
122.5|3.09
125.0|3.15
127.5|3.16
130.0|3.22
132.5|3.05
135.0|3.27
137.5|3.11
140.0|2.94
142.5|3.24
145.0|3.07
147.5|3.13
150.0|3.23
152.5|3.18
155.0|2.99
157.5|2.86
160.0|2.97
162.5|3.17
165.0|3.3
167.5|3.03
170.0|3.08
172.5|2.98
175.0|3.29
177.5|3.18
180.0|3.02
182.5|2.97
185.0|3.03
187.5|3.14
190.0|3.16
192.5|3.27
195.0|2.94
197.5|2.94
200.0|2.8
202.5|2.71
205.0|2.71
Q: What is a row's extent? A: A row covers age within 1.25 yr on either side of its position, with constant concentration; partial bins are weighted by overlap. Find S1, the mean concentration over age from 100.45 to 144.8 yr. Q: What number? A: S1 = 2.78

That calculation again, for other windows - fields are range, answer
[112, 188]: 3.06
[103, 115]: 2.34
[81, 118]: 2.3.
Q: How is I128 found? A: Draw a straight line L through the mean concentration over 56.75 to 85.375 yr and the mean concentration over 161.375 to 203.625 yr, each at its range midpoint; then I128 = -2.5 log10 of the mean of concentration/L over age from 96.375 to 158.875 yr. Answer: 0.04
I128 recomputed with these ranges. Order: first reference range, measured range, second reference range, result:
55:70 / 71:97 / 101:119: 0.048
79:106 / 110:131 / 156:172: -0.127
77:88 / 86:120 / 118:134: 0.236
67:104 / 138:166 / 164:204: -0.098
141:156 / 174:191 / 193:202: -0.046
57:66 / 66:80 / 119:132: 0.102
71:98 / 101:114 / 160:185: 0.186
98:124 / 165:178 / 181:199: -0.079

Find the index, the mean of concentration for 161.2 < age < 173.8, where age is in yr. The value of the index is 3.11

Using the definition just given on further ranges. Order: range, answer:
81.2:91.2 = 2.59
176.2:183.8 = 3.06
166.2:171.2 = 3.06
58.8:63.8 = 2.91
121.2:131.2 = 3.15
